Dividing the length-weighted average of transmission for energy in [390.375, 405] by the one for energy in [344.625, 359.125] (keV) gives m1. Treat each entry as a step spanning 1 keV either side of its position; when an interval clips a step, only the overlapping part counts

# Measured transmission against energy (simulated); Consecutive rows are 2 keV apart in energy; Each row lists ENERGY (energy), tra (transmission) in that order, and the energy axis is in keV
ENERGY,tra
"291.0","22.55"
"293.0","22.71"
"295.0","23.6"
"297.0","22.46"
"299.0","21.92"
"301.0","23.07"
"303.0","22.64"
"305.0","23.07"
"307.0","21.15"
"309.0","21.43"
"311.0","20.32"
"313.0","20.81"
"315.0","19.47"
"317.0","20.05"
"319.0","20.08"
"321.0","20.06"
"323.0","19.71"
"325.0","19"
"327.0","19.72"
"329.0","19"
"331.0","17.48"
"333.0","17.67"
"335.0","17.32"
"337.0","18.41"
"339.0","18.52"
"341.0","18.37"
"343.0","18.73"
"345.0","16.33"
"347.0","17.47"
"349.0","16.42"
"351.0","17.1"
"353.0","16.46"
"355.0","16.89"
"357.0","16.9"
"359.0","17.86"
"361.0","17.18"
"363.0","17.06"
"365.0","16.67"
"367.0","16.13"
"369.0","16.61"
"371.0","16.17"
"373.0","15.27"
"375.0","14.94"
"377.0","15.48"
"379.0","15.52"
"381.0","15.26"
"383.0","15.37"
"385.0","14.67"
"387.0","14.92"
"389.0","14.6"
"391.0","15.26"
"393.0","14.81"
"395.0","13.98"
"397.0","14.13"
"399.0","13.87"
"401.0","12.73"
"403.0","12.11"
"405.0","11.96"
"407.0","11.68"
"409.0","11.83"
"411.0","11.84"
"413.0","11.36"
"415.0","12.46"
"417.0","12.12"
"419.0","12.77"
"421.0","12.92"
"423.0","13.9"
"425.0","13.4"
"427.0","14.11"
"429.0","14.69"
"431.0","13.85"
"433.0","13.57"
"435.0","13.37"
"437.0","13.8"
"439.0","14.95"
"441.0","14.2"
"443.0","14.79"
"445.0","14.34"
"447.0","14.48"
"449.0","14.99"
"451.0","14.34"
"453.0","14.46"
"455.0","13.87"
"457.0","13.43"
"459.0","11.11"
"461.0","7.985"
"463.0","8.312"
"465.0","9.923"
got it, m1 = 0.81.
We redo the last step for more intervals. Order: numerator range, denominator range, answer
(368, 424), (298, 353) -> 0.72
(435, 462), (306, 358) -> 0.73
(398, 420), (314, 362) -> 0.67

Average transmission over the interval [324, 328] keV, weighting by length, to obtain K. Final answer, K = 19.4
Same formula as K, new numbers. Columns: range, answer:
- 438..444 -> 14.6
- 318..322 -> 20.1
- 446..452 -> 14.6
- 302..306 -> 22.9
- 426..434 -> 14.1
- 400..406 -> 12.3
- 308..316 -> 20.5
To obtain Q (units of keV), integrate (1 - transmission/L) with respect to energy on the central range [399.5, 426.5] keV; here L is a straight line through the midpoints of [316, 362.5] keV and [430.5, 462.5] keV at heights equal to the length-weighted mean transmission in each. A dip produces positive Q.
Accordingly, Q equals 4.5 keV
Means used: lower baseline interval 18.1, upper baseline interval 13.5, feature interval 12.4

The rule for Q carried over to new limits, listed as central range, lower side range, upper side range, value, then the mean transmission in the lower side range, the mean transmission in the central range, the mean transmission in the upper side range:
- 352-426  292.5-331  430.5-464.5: 9.31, 21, 14.5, 13.2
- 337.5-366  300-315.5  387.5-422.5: 0.61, 21.6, 17.3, 13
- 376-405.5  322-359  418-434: 2.02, 17.9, 14.4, 13.7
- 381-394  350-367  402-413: -0.97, 17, 15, 11.8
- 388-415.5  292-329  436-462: 5.33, 21.1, 13.1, 13.6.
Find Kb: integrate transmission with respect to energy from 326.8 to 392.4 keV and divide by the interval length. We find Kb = 16.7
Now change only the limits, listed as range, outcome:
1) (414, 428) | 13.1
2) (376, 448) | 13.8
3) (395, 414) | 12.5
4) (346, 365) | 17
